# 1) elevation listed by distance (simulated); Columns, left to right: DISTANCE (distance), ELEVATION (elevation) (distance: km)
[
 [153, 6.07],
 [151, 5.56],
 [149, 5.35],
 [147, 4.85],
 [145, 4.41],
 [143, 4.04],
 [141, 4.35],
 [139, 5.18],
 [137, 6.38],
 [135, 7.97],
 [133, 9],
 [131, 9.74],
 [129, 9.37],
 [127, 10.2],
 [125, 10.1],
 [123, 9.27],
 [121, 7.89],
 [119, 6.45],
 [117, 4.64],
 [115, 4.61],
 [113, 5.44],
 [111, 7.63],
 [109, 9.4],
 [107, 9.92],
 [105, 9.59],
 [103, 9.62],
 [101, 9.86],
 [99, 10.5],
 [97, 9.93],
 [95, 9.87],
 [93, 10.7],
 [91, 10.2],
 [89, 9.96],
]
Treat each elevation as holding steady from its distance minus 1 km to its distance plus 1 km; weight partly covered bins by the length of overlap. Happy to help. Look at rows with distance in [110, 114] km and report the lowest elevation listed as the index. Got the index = 5.44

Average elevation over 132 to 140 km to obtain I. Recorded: 7.13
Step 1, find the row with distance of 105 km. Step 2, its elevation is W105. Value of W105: 9.59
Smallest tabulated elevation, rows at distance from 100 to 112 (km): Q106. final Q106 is 7.63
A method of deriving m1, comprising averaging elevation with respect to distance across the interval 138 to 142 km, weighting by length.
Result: 4.76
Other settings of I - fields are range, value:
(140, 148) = 4.41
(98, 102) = 10.2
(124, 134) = 9.68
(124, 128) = 10.1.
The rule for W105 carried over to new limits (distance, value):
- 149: 5.35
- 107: 9.92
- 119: 6.45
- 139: 5.18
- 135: 7.97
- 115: 4.61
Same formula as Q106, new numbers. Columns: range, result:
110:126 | 4.61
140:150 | 4.04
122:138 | 6.38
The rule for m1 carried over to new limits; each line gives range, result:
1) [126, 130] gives 9.79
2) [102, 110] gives 9.63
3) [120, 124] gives 8.58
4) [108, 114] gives 7.49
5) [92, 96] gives 10.3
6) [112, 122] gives 5.81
